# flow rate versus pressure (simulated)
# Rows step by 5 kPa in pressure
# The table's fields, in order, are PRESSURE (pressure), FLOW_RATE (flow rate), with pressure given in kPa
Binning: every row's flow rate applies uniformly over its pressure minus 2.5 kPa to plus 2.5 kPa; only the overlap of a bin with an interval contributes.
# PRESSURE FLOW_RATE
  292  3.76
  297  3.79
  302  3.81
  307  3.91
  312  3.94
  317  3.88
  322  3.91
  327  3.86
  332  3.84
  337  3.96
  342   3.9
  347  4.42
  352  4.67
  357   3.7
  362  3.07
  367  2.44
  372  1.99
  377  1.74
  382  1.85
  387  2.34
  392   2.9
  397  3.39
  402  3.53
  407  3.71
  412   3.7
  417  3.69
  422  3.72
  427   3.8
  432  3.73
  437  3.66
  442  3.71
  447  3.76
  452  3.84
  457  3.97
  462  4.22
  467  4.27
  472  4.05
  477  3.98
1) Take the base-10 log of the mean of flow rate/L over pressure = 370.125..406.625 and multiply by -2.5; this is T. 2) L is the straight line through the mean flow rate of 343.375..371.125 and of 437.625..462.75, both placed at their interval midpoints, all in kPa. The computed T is 0.37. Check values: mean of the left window 3.57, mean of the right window 3.86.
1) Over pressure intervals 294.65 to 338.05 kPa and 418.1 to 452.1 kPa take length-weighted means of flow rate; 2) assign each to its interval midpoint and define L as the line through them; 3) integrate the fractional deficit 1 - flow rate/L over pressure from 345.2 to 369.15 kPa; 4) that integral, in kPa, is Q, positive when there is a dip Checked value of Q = 1.1 kPa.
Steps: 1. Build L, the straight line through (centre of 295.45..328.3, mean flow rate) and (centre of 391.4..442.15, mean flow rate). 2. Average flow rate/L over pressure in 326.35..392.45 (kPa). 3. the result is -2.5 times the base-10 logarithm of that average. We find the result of 0.18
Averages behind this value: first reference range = 3.87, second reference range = 3.62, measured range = 3.18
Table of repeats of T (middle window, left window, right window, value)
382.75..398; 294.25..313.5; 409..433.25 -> 0.36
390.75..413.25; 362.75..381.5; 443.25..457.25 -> -0.24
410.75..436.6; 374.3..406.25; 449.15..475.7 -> -0.13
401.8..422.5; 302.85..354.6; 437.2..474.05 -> 0.08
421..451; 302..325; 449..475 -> 0.08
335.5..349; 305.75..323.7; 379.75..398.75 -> -0.19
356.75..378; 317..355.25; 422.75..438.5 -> 0.49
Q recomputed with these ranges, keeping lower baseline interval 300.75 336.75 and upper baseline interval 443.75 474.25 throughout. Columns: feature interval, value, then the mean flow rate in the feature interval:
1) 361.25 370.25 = 3.0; 2.63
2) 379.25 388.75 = 4.5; 2.07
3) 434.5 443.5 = 0.7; 3.68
